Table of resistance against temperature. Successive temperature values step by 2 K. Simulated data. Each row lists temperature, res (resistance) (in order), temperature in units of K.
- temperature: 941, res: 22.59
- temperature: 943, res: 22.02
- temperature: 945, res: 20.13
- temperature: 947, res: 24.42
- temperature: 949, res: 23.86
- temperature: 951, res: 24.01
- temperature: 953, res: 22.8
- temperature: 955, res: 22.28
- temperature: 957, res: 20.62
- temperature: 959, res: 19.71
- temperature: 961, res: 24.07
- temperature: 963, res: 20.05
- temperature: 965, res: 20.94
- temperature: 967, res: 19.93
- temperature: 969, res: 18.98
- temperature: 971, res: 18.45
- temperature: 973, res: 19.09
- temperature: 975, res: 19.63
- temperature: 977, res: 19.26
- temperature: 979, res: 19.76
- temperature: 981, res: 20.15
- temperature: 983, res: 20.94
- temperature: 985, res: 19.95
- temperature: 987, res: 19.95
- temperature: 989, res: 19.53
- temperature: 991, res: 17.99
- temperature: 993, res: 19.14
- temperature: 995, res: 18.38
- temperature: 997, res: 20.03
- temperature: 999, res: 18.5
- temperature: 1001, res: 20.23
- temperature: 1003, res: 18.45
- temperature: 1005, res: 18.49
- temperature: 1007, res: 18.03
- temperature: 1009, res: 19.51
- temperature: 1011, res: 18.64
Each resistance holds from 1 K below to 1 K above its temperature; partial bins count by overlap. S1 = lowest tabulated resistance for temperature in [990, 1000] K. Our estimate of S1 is 17.99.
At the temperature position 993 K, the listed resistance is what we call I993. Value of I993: 19.14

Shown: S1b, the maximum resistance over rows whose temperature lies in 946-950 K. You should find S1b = 24.42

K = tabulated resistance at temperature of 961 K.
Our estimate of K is 24.07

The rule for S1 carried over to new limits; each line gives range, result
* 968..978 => 18.45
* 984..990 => 19.53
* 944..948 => 20.13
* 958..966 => 19.71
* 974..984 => 19.26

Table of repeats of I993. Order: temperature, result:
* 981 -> 20.15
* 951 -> 24.01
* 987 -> 19.95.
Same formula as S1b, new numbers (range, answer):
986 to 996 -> 19.95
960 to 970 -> 24.07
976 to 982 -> 20.15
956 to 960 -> 20.62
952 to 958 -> 22.8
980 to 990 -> 20.94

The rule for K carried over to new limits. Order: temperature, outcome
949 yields 23.86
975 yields 19.63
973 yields 19.09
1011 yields 18.64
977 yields 19.26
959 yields 19.71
